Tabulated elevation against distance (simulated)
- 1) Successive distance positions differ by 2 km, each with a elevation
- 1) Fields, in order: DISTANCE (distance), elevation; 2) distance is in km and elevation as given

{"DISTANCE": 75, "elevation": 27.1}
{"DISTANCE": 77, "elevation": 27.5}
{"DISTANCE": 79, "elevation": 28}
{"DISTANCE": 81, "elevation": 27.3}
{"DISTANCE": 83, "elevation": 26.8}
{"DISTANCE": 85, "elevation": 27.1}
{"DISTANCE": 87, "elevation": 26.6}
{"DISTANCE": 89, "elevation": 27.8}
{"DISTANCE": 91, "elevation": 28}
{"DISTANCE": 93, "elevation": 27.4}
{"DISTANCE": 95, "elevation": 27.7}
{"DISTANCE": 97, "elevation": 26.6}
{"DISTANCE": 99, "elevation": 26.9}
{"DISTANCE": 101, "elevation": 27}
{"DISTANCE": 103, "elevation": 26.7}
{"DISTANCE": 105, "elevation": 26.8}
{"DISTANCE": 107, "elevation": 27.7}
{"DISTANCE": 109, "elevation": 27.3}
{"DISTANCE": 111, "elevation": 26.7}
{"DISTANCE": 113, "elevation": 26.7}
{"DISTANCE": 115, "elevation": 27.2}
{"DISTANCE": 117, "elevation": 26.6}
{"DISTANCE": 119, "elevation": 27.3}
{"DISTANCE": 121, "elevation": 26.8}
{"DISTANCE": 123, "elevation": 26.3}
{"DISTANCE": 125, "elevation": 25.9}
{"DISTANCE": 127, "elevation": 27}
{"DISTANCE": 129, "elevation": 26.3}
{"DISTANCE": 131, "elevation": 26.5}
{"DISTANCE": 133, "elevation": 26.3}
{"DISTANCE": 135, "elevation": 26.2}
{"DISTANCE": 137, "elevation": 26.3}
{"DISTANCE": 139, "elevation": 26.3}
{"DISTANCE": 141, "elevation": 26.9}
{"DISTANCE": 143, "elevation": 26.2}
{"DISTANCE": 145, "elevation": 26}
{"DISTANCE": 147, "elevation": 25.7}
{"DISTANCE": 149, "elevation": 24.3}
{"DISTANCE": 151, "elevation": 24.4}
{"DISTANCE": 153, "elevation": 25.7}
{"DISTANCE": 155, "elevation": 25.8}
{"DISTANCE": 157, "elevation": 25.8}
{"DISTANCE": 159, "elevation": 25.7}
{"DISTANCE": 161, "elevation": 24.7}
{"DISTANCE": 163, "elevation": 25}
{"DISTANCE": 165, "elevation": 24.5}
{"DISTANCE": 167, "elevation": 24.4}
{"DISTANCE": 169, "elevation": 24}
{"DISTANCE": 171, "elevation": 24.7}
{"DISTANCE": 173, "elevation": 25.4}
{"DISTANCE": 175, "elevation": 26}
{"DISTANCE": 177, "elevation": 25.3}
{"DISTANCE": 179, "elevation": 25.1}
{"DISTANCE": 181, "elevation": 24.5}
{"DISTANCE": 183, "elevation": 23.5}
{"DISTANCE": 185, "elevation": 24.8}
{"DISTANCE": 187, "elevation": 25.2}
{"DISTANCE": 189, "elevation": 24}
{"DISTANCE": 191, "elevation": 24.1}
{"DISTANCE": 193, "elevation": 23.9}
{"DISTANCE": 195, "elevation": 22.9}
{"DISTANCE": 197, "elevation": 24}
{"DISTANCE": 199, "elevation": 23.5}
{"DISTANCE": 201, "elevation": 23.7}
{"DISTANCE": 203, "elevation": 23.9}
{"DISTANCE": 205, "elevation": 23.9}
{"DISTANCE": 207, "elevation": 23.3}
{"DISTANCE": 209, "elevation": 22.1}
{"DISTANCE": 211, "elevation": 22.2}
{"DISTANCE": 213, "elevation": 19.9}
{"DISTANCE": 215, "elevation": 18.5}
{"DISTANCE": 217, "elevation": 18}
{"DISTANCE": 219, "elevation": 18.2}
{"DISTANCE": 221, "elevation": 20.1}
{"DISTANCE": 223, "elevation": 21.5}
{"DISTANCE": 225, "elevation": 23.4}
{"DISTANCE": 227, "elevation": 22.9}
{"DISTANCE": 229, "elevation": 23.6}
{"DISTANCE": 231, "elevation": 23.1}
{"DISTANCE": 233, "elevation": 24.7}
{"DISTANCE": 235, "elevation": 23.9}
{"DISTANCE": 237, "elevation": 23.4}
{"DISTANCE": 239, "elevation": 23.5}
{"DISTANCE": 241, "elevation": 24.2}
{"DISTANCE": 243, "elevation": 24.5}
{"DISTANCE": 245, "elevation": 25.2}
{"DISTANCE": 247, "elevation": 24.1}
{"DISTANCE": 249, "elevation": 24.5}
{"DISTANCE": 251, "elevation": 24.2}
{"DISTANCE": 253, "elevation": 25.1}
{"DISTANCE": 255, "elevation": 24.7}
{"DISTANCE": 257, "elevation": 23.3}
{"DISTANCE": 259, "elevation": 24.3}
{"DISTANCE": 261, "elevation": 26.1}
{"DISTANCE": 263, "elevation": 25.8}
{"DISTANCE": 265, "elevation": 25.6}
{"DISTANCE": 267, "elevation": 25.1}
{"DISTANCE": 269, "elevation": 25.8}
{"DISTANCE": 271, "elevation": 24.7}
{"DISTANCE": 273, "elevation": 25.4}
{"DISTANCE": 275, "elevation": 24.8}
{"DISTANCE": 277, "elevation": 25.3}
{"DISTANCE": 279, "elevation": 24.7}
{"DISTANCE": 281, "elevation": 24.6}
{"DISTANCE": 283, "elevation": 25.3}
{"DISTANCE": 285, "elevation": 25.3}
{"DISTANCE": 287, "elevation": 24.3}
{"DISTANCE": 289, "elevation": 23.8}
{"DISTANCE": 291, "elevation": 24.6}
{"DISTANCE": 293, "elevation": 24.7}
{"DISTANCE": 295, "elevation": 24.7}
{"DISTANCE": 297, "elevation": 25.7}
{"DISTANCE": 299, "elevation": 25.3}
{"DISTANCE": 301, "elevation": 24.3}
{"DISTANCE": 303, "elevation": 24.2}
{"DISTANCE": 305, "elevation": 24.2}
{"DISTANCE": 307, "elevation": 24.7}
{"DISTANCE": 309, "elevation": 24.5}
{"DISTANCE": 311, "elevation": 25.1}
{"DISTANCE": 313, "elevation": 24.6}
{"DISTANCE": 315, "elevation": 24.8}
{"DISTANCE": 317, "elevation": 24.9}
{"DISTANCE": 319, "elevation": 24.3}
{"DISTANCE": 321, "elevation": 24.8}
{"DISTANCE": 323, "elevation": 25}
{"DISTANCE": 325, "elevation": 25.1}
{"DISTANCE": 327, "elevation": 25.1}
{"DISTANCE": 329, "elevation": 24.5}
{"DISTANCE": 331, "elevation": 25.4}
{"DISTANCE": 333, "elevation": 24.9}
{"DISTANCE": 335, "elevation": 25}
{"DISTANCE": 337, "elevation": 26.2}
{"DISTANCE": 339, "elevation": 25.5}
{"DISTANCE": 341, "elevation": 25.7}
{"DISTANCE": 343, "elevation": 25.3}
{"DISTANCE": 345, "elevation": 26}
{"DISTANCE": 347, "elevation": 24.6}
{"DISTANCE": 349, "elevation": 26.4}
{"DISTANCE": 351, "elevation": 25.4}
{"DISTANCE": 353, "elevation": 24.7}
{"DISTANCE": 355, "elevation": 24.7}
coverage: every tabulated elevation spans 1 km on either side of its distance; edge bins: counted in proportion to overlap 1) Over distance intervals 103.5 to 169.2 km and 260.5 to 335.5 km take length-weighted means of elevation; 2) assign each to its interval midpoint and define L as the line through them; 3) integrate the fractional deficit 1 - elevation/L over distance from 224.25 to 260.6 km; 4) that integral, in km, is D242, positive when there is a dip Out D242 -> 1.8 km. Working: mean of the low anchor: 26.1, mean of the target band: 24.1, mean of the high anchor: 24.9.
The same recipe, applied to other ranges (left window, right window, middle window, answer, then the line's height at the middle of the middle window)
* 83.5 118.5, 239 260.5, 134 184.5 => 1.5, 26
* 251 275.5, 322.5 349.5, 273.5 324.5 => 0.9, 25.2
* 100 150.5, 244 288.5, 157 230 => 6.7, 25.7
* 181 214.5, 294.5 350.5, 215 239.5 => 1.8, 23.8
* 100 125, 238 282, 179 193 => 0.8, 25.8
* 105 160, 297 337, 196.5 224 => 4.4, 25.7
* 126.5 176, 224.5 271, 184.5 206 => 0.9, 25.1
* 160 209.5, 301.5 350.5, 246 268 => -0.1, 24.7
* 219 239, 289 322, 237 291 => -2.6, 23.6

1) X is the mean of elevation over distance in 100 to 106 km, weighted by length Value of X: 26.8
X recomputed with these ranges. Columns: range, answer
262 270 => 25.6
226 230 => 23.2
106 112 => 27.2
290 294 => 24.6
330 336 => 25.1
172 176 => 25.7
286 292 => 24.2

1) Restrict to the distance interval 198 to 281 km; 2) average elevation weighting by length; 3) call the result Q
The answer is 23.5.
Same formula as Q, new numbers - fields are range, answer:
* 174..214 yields 23.8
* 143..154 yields 25.3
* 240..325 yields 24.8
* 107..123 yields 26.9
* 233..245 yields 24.1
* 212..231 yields 20.8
